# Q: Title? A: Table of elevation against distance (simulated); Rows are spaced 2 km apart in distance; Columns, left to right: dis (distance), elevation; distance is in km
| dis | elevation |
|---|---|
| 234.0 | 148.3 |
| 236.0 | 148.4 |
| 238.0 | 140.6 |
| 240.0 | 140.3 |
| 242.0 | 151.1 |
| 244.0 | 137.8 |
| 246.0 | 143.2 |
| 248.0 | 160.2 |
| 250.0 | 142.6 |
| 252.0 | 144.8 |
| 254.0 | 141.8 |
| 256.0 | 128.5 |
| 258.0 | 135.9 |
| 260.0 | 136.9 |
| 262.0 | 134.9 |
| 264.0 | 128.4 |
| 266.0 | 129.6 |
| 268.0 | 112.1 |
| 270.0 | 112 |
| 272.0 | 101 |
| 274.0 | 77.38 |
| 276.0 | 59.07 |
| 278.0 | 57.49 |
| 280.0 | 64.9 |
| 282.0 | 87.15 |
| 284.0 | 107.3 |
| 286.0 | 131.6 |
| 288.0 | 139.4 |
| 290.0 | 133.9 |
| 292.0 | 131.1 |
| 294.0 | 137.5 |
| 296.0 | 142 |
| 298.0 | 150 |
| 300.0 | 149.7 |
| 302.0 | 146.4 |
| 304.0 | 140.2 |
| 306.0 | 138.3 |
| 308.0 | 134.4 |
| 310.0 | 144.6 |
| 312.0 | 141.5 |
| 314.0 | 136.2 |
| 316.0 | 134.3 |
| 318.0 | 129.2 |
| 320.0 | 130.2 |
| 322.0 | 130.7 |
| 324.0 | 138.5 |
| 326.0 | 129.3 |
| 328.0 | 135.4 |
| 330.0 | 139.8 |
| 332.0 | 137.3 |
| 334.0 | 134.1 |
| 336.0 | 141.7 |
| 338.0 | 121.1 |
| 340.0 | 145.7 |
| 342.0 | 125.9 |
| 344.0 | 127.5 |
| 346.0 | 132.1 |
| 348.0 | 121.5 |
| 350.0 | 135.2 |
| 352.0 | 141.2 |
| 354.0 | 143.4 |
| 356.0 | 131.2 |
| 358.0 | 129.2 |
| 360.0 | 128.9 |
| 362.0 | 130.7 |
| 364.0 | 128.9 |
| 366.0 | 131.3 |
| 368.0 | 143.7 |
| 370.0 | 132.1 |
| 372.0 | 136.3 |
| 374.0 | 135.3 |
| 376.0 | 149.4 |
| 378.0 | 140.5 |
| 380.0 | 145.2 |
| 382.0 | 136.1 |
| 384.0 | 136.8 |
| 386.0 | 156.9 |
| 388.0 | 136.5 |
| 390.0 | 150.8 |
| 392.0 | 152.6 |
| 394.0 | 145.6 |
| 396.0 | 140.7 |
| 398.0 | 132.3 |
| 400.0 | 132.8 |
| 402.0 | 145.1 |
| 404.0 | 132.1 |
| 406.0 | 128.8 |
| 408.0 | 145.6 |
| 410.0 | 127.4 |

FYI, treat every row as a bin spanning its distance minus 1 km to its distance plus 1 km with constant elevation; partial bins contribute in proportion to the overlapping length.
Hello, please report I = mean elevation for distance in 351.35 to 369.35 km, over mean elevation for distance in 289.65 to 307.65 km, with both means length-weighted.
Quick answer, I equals 1.0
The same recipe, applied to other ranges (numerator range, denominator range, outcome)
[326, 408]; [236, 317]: 1.07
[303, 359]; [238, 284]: 1.13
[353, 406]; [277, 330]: 1.08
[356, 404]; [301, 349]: 1.03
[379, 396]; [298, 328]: 1.05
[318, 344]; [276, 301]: 1.14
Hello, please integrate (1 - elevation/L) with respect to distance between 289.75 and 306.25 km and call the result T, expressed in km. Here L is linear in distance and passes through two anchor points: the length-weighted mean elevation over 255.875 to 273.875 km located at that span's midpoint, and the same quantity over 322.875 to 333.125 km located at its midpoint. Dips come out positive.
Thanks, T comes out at -1.6 km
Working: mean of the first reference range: 122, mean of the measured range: 141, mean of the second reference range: 136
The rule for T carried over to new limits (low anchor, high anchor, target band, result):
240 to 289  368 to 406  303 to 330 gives -1.49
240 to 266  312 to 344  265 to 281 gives 5.70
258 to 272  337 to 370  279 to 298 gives 0.86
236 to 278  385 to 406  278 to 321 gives 0.74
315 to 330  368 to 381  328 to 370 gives 0.94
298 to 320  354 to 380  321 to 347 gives 0.76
